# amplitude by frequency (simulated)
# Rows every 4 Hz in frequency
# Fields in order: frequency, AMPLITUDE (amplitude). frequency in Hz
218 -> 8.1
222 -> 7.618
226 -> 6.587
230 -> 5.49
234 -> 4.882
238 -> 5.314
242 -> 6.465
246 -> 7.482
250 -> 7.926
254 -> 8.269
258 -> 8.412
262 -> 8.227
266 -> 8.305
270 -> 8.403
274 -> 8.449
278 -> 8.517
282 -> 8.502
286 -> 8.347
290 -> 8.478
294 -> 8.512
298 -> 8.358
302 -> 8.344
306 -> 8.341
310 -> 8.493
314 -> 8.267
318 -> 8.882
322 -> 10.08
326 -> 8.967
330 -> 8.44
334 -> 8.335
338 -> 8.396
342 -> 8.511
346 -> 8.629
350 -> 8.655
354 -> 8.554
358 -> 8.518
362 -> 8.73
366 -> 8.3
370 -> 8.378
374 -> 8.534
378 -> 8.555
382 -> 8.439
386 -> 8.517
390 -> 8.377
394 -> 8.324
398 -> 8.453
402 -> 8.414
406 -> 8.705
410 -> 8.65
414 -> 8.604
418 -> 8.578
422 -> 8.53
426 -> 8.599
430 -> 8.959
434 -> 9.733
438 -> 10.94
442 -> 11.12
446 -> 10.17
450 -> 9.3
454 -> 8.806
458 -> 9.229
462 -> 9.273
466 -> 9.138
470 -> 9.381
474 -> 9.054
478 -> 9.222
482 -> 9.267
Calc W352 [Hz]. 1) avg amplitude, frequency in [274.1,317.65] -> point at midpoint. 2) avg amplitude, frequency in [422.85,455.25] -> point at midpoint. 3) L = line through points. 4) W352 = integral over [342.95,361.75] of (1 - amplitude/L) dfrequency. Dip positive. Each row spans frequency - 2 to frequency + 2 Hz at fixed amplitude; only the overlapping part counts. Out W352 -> 0.7 Hz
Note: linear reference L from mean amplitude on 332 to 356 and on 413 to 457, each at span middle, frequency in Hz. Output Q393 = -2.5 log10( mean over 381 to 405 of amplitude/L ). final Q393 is 0.07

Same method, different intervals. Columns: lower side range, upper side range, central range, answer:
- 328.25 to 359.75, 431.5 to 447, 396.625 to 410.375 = 0.140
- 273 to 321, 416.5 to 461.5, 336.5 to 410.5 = 0.062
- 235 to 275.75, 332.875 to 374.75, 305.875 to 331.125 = -0.080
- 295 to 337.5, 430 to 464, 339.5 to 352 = 0.038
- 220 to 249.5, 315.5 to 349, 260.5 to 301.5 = -0.126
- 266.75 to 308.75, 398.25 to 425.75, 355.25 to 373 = 0.004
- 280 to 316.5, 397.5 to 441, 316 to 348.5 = -0.026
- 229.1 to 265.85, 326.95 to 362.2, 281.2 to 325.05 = -0.093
